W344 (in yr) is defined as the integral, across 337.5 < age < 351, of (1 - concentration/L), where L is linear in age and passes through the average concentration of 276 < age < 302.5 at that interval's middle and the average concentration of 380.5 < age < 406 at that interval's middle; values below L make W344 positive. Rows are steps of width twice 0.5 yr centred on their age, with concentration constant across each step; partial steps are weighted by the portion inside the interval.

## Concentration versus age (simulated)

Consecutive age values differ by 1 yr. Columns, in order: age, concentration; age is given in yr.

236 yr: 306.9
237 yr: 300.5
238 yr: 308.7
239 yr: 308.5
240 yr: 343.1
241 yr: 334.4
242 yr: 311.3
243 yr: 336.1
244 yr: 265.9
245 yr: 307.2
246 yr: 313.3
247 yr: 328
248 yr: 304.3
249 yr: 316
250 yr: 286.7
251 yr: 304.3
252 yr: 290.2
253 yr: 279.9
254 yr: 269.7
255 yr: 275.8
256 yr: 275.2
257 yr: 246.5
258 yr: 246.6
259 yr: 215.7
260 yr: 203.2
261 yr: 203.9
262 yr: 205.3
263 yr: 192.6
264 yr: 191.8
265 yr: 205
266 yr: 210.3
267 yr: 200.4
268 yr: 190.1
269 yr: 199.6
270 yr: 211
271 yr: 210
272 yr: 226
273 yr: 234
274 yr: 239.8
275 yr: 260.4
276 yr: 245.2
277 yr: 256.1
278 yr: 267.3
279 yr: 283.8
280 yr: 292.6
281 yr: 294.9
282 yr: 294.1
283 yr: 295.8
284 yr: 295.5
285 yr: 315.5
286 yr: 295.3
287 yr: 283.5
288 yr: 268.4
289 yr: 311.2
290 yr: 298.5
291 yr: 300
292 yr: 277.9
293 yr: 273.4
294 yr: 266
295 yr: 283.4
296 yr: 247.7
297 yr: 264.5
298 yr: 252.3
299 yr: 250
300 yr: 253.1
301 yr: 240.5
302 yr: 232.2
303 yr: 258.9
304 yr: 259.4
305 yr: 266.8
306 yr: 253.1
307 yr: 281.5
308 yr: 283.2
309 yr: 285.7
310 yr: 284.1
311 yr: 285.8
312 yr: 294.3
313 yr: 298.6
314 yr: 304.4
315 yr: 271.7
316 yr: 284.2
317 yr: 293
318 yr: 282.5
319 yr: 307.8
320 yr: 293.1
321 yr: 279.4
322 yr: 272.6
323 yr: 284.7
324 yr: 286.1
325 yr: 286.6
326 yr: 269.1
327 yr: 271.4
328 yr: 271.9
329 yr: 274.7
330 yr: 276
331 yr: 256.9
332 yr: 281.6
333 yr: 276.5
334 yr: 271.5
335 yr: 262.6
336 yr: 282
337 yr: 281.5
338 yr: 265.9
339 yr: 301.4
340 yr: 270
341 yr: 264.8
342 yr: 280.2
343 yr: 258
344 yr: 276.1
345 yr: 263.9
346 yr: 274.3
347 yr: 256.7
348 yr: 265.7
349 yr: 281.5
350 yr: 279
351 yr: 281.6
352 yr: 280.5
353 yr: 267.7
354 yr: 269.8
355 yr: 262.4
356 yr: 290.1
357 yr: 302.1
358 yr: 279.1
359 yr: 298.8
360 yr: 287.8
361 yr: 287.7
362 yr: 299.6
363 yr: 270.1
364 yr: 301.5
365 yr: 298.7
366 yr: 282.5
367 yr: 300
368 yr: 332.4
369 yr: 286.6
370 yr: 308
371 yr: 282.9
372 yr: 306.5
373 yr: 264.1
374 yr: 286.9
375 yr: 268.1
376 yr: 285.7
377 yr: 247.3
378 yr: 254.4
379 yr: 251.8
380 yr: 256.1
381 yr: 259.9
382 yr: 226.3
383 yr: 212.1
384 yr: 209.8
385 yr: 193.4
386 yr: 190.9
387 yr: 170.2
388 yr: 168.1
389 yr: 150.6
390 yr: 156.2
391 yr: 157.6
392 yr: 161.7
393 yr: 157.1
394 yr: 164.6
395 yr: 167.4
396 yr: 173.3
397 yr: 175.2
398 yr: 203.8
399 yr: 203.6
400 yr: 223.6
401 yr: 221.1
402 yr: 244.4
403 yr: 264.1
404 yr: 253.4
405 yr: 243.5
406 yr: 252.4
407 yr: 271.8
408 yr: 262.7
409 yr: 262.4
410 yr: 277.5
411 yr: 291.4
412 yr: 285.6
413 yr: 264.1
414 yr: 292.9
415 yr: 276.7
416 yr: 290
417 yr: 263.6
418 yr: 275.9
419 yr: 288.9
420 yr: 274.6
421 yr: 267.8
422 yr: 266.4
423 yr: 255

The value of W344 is -2.1 yr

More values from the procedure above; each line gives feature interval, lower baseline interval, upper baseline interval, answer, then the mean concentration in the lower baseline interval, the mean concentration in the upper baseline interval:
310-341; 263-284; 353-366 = -1.5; 241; 286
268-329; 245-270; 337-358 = -2.5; 249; 275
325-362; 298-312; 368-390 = -3.4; 265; 242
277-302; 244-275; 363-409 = -3.5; 247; 235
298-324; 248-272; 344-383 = -1.8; 237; 278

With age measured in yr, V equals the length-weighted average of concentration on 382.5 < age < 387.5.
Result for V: 195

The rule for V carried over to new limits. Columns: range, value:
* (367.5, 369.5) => 310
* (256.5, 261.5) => 223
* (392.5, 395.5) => 163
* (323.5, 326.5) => 281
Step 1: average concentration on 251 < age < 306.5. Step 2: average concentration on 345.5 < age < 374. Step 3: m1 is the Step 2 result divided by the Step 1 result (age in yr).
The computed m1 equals 1.12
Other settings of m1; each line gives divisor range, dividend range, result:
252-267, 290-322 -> 1.19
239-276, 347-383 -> 1.08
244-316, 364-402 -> 0.87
